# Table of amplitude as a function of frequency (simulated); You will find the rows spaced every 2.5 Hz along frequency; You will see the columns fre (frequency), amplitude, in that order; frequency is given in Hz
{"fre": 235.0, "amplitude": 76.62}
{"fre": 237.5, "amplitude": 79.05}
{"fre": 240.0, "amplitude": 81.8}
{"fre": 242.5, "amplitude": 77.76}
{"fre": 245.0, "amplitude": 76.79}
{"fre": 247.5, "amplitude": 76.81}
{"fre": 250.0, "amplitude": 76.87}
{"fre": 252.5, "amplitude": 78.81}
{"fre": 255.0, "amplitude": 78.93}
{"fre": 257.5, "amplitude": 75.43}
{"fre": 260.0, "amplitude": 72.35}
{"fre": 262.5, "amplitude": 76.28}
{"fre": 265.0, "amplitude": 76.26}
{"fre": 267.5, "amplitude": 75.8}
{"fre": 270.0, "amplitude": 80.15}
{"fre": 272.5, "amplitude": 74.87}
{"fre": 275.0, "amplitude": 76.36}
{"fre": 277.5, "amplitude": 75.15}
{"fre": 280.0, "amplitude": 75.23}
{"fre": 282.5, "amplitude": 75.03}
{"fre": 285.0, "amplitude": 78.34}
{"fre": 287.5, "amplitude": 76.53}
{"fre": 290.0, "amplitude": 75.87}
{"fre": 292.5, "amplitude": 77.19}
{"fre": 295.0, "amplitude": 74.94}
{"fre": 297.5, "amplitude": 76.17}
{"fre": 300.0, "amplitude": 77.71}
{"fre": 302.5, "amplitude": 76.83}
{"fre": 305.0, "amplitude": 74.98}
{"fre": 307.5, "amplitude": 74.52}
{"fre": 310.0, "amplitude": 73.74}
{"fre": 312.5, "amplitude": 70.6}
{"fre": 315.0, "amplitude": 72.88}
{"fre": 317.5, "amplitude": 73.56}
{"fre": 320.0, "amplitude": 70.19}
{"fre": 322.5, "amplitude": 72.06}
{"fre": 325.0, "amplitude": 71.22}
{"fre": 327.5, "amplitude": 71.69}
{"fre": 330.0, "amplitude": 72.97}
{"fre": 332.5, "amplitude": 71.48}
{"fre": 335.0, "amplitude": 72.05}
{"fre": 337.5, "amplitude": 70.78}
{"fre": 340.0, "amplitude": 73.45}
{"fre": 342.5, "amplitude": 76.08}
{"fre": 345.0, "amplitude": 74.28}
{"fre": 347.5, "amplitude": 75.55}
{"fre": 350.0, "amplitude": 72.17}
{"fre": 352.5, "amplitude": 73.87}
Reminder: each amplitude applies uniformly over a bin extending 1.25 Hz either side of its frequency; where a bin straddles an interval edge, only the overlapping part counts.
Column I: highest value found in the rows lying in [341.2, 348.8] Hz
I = 76.08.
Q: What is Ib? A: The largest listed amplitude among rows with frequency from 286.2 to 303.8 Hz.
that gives 77.71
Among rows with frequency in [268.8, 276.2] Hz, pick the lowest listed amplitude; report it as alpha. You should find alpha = 74.87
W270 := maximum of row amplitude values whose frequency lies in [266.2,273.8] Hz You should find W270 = 80.15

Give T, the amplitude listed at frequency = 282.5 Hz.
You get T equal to 75.03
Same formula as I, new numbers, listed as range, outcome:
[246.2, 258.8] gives 78.93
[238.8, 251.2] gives 81.8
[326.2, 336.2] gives 72.97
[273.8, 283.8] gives 76.36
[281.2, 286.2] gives 78.34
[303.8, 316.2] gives 74.98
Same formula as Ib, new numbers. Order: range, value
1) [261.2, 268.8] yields 76.28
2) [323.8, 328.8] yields 71.69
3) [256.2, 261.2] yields 75.43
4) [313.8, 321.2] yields 73.56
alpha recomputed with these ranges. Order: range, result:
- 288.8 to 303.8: 74.94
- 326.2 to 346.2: 70.78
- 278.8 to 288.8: 75.03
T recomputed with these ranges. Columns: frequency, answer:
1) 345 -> 74.28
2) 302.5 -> 76.83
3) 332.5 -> 71.48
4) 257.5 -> 75.43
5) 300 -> 77.71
